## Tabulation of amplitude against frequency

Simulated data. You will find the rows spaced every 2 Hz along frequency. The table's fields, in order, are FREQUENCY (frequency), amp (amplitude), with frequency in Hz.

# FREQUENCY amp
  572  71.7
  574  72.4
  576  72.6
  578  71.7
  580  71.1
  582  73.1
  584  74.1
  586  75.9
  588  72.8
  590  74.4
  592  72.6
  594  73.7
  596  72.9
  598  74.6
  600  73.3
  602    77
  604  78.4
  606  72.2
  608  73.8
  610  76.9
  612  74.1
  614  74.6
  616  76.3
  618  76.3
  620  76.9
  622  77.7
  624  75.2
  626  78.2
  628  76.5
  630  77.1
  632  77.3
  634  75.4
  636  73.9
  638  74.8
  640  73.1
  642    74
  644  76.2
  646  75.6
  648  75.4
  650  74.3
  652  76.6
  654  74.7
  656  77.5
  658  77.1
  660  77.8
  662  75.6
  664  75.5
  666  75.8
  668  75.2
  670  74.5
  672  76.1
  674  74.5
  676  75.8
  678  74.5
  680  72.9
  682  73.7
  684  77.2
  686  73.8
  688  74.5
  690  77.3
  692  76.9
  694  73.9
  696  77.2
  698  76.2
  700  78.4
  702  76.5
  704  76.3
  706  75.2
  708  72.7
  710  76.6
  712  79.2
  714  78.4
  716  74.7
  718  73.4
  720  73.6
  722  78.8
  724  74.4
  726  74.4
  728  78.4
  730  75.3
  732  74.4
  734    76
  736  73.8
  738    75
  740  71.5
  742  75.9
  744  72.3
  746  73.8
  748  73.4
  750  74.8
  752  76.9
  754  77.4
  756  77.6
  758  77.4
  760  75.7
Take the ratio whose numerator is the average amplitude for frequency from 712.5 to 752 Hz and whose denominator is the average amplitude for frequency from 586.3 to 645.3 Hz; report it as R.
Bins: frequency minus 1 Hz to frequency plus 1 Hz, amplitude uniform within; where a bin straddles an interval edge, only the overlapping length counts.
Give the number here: 1.0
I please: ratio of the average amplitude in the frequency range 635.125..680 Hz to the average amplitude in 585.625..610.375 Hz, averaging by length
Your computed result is 1.01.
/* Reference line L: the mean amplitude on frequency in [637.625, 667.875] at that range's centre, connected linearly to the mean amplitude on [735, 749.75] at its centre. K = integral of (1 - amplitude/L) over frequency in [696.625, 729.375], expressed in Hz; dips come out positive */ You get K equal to -0.8 Hz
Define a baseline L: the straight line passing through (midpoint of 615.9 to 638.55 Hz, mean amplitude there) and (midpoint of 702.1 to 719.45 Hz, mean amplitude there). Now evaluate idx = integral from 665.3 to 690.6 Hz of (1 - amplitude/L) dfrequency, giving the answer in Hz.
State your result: 0.3 Hz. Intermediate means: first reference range 76.3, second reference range 75.8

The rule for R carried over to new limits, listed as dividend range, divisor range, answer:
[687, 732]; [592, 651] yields 1.01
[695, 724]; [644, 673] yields 1.00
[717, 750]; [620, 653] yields 0.99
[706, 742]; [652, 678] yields 0.99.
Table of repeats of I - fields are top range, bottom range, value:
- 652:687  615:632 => 0.98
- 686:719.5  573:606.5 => 1.03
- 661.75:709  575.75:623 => 1.01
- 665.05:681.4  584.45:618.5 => 1.00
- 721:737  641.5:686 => 1.00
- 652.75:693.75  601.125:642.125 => 1.00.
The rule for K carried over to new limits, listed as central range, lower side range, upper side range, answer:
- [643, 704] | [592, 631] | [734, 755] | -0.5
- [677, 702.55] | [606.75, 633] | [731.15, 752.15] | -0.2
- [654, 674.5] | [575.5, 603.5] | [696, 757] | -0.3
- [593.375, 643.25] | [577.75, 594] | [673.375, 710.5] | -1.0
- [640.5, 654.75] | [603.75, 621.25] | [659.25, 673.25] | 0.1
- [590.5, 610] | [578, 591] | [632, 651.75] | -0.2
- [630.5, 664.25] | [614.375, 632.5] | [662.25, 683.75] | 0.1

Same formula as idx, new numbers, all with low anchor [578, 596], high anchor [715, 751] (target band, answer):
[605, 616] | -0.14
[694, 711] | -0.37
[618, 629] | -0.47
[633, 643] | -0.06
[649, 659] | -0.28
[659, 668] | -0.25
